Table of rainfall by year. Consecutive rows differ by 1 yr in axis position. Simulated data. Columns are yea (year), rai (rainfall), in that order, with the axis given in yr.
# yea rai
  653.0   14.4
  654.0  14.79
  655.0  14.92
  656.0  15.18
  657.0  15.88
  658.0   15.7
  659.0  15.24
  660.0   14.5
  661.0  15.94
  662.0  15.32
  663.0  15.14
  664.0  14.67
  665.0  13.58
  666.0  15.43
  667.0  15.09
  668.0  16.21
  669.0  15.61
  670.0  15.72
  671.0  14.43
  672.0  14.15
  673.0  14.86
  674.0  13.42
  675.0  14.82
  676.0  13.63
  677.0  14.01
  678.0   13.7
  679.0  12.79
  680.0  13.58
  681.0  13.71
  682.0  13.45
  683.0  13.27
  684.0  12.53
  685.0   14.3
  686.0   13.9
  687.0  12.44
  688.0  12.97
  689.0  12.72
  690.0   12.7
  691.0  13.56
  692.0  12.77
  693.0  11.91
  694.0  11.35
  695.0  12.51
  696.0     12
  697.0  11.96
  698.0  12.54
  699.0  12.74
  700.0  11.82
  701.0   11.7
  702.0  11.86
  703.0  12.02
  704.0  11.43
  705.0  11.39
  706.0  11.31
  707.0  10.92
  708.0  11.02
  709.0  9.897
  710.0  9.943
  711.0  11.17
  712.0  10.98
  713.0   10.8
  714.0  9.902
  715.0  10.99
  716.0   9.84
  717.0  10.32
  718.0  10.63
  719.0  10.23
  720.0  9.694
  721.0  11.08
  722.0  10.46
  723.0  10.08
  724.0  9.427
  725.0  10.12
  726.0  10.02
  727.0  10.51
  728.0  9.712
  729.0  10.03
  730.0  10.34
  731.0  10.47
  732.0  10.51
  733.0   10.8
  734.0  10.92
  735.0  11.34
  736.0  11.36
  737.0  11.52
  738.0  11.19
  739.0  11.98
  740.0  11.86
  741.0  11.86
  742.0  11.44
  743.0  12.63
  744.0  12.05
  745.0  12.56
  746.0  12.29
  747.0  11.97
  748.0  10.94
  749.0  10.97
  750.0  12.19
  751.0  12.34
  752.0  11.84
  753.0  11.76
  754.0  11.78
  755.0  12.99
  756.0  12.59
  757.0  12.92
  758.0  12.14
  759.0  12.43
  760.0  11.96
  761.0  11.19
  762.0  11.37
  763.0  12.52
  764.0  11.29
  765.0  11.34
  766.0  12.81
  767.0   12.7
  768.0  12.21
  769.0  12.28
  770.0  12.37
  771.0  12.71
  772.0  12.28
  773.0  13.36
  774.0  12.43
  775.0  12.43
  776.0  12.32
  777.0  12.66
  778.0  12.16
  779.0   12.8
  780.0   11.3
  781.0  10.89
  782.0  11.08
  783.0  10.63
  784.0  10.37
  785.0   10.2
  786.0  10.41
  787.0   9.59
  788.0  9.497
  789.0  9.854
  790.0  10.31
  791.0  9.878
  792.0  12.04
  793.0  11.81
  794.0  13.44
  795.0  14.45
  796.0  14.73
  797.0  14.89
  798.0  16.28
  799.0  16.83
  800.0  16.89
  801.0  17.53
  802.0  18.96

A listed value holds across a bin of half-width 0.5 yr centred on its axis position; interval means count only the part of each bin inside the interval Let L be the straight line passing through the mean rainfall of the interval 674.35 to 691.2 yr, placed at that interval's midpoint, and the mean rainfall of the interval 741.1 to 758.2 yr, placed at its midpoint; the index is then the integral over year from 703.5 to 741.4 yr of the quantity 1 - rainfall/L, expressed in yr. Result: 5.8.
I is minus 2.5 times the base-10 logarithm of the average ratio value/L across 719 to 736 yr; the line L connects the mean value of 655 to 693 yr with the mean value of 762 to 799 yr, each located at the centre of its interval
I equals 0.26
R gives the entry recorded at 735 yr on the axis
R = 11.34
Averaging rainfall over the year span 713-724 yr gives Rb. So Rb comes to 10.3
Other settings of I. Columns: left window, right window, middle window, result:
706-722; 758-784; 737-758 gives -0.05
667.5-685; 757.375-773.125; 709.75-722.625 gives 0.25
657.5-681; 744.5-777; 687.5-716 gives 0.18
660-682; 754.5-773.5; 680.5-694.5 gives 0.09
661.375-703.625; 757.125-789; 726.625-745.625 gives 0.11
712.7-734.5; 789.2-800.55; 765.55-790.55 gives 0.11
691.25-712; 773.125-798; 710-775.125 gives 0.03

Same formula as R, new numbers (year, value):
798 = 16.28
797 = 14.89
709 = 9.897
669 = 15.61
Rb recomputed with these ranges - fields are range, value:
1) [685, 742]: 11.3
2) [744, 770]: 12.1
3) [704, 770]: 11.3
